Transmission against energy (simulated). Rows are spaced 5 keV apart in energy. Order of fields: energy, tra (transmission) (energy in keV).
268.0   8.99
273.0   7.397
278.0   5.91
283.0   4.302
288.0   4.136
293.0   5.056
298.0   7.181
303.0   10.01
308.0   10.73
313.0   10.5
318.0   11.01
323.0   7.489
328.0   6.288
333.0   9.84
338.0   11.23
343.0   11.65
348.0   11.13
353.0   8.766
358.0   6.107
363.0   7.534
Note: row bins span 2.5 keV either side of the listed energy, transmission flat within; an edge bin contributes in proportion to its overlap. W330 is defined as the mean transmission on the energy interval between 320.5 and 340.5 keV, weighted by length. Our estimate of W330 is 8.71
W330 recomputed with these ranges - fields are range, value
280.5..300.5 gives 5.17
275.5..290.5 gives 4.78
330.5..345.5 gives 10.9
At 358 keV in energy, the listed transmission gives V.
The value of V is 6.107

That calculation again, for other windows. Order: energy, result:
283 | 4.302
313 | 10.5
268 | 8.99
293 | 5.056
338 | 11.23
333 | 9.84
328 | 6.288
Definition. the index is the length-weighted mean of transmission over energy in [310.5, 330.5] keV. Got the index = 8.82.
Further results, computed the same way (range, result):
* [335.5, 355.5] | 10.7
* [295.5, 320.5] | 9.89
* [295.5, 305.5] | 8.6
